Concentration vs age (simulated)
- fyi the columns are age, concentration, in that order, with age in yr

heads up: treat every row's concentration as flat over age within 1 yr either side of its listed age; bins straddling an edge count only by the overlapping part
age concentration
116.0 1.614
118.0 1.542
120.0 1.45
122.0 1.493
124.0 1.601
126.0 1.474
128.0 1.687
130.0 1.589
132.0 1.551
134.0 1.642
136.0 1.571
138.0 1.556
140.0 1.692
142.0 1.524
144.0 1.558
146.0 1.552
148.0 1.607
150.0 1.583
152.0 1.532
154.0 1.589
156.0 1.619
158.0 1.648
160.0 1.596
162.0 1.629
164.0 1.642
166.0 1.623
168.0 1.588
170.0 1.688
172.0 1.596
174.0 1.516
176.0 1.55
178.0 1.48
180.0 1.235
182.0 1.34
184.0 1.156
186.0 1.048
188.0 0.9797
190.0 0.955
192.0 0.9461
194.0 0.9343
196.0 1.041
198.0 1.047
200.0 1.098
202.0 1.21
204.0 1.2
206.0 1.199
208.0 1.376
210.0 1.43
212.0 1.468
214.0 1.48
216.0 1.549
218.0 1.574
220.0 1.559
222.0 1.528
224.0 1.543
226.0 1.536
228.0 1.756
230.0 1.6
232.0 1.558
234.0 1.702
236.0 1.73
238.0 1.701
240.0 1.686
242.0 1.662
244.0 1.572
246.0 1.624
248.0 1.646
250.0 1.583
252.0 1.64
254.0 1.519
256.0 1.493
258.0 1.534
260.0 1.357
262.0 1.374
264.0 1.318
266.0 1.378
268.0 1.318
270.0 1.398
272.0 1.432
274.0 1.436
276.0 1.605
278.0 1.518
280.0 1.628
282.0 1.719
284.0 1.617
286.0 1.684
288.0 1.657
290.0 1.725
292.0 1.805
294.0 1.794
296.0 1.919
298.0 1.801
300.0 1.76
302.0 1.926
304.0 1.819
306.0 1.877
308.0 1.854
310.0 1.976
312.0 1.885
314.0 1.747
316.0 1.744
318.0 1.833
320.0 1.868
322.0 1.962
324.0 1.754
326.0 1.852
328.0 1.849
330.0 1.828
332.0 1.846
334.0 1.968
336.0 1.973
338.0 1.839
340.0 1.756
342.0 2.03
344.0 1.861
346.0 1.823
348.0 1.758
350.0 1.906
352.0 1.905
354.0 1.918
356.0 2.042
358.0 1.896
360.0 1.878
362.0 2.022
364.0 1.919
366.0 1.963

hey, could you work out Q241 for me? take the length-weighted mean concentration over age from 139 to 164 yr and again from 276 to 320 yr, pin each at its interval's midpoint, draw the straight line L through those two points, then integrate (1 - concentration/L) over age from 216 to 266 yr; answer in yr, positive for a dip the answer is 3.9 yr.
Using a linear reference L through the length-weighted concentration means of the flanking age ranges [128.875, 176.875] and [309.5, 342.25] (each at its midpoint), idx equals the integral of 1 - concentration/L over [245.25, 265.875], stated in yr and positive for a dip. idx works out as 2.93 yr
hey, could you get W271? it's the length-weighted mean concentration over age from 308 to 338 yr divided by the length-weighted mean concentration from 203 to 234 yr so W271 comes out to 1.24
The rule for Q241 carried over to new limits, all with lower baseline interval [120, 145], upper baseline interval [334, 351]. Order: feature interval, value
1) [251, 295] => 5.76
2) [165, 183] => 1.31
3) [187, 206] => 6.98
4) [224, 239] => 0.59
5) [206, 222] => 2.04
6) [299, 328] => -0.23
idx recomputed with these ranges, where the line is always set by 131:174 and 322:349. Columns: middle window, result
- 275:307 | 1.0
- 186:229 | 9.7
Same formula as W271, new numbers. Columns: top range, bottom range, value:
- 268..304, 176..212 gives 1.42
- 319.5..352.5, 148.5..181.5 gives 1.19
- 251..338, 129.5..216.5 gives 1.20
